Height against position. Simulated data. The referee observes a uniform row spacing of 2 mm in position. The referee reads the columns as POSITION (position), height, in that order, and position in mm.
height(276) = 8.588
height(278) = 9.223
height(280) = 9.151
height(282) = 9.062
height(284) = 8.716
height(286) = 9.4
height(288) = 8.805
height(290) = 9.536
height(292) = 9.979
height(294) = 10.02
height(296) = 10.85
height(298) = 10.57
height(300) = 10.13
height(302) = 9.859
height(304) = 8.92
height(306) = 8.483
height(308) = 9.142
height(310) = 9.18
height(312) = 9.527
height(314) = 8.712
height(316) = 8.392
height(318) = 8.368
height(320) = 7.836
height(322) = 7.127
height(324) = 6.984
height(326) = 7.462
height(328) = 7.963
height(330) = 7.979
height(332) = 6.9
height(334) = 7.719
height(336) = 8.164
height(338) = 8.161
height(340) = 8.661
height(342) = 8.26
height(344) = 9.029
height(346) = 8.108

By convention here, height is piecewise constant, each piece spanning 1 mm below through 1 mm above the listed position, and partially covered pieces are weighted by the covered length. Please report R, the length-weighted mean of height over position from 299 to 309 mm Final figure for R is 9.31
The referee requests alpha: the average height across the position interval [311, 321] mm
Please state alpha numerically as 8.57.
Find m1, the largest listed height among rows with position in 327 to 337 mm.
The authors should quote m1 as 8.164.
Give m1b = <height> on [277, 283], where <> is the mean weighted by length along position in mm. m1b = 9.15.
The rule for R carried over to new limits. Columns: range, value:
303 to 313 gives 9.05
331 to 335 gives 7.31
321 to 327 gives 7.19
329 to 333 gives 7.44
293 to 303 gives 10.3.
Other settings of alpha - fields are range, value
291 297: 10.3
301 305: 9.39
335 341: 8.33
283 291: 9.11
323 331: 7.6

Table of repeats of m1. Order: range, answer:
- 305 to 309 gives 9.142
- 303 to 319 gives 9.527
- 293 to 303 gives 10.85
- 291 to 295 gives 10.02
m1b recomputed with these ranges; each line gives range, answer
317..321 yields 8.1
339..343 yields 8.46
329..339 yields 7.78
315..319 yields 8.38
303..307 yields 8.7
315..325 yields 7.74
